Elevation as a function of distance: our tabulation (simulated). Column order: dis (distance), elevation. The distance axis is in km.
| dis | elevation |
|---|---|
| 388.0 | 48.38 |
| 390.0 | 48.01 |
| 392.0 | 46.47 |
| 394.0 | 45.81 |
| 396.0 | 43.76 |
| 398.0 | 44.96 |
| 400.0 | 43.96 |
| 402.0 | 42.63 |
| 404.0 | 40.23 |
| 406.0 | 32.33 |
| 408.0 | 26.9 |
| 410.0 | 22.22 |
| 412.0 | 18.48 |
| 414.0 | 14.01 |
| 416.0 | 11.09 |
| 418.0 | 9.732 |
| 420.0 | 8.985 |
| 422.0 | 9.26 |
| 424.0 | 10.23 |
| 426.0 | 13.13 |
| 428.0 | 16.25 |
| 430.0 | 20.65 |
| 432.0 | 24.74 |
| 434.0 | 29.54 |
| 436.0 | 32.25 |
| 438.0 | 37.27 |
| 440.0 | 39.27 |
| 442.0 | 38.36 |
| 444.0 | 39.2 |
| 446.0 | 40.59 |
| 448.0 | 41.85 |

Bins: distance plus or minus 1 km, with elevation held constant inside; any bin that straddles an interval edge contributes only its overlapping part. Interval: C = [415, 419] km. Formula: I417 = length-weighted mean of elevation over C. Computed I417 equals 10.4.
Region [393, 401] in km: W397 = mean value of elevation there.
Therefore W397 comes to 44.6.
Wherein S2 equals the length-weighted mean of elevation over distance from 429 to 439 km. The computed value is 28.9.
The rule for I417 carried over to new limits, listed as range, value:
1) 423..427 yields 11.7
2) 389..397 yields 46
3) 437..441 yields 38.3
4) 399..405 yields 42.3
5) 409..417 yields 16.4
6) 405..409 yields 29.6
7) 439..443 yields 38.8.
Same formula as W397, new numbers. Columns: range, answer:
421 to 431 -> 13.9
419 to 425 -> 9.49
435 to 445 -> 37.3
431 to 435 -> 27.1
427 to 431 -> 18.4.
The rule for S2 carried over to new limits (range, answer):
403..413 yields 28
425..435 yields 20.9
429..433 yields 22.7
